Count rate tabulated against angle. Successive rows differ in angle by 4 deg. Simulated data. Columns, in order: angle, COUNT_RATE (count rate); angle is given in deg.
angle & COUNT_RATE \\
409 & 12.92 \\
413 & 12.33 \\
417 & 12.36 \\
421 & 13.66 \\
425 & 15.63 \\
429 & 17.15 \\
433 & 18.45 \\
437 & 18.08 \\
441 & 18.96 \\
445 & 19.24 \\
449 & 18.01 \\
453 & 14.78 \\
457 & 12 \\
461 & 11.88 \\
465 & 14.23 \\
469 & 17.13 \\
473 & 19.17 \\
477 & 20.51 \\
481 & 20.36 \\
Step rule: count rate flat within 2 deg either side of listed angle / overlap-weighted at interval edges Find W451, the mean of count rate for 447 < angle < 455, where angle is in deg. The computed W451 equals 16.4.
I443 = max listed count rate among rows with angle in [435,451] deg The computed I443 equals 19.24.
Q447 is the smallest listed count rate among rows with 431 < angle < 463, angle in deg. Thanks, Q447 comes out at 11.88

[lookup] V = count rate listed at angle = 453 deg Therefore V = 14.78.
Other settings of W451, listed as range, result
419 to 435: 16.2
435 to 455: 17.8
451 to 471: 14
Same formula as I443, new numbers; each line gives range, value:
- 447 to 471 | 18.01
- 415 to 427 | 15.63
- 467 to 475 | 19.17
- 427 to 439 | 18.45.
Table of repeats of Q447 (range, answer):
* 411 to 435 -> 12.33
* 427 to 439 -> 17.15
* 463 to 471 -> 14.23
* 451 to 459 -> 12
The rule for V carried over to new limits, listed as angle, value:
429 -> 17.15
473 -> 19.17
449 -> 18.01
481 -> 20.36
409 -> 12.92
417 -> 12.36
